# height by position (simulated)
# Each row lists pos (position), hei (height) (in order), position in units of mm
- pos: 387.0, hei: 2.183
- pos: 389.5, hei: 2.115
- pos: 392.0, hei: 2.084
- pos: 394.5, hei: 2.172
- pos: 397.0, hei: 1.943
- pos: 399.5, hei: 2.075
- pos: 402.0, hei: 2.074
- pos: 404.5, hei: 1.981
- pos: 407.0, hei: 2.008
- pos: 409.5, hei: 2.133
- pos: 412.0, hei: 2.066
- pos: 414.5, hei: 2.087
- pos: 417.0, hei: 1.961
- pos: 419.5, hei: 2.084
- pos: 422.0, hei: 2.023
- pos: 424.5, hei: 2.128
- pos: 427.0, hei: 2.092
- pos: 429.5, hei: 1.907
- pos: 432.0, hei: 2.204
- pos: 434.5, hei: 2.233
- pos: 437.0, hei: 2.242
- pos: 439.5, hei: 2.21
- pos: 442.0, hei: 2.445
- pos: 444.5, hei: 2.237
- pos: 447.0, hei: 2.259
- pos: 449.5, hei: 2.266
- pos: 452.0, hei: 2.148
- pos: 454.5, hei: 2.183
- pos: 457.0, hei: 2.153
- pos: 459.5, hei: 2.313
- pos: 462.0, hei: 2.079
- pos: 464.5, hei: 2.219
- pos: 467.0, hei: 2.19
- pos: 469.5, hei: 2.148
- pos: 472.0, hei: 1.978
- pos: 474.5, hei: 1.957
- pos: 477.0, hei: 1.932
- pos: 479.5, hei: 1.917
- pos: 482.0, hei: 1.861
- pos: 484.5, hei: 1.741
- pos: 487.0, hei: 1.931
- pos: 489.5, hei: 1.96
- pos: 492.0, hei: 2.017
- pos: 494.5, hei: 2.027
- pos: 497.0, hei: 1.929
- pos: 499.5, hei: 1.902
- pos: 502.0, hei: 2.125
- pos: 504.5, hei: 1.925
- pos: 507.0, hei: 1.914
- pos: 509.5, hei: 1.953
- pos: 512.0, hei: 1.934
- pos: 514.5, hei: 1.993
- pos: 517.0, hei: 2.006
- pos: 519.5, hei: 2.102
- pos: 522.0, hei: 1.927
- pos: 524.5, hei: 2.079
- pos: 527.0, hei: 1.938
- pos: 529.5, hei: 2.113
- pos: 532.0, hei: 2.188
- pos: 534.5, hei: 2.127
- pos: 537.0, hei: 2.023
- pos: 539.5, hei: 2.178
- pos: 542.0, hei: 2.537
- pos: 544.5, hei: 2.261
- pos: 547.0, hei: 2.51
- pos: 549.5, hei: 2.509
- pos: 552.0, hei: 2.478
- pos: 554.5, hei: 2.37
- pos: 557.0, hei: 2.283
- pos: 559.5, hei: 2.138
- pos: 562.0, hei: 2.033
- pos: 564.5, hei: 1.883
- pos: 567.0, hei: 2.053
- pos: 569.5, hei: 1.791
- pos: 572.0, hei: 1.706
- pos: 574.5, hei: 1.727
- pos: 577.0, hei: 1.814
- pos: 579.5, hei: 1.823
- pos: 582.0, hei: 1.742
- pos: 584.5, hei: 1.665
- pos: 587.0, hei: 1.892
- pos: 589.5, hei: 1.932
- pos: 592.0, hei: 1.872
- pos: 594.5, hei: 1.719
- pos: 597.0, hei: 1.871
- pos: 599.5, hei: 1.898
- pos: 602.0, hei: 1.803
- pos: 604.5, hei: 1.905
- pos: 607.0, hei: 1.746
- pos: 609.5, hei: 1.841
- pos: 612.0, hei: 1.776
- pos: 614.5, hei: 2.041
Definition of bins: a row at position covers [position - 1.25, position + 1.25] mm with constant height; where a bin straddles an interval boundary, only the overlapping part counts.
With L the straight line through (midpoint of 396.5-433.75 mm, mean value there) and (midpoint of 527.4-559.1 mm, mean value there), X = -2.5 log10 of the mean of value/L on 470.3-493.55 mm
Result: 0.13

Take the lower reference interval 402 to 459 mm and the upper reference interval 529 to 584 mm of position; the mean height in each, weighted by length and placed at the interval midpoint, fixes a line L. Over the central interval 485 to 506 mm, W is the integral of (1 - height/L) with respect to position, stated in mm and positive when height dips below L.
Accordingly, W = 1.5 mm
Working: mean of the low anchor 2.14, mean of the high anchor 2.1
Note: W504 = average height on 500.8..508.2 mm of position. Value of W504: 1.99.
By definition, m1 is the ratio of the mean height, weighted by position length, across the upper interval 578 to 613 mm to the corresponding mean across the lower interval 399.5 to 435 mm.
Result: 0.88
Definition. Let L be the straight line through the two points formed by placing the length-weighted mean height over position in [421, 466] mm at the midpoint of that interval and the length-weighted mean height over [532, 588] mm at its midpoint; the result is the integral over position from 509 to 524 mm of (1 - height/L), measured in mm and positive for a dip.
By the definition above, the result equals 0.9 mm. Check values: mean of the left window 2.19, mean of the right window 2.07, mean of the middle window 1.99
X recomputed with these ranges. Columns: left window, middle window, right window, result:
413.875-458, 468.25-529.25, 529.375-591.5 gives 0.08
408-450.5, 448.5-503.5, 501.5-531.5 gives 0.02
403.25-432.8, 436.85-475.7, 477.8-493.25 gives -0.11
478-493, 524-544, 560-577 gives -0.14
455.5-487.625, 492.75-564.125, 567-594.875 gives -0.11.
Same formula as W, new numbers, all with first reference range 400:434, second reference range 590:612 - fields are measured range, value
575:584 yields 0.4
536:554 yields -4.4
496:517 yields -0.1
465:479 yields -0.4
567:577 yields 0.4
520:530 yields -0.4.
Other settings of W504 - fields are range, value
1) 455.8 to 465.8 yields 2.19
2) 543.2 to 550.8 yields 2.43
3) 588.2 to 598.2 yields 1.85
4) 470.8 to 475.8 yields 1.97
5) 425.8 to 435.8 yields 2.11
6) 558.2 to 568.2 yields 2.03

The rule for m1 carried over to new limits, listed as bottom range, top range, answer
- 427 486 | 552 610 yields 0.90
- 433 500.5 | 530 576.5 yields 1.03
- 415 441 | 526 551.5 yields 1.07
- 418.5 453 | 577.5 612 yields 0.84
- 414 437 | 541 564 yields 1.12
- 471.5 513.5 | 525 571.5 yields 1.12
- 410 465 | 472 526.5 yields 0.91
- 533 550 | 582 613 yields 0.79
